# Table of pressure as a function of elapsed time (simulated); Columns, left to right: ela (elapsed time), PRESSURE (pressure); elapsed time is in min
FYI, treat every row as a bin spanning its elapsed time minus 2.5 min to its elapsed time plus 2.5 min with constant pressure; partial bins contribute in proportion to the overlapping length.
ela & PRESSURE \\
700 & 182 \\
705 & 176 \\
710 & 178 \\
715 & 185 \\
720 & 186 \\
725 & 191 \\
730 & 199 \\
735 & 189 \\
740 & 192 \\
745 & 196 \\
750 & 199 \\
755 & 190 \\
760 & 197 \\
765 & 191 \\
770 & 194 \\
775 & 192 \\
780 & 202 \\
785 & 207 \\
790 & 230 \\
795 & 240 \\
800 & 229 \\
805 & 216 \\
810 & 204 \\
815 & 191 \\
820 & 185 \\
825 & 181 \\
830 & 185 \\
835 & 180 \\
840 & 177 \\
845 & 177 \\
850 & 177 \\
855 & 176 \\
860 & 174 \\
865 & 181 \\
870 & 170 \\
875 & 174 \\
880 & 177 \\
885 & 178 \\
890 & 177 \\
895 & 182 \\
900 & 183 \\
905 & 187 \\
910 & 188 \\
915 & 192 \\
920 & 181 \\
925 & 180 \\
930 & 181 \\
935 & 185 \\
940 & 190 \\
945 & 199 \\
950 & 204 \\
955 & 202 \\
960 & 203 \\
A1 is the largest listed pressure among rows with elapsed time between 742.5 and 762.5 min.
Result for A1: 199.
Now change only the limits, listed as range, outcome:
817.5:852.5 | 185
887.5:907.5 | 187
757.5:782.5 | 202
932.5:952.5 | 204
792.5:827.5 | 240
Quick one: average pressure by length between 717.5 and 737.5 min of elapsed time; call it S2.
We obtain 191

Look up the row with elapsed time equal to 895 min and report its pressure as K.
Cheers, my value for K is 182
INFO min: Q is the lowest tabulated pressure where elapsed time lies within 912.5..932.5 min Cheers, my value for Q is 180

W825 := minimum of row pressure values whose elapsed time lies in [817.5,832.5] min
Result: 181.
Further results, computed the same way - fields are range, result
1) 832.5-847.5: 177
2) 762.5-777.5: 191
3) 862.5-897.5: 170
